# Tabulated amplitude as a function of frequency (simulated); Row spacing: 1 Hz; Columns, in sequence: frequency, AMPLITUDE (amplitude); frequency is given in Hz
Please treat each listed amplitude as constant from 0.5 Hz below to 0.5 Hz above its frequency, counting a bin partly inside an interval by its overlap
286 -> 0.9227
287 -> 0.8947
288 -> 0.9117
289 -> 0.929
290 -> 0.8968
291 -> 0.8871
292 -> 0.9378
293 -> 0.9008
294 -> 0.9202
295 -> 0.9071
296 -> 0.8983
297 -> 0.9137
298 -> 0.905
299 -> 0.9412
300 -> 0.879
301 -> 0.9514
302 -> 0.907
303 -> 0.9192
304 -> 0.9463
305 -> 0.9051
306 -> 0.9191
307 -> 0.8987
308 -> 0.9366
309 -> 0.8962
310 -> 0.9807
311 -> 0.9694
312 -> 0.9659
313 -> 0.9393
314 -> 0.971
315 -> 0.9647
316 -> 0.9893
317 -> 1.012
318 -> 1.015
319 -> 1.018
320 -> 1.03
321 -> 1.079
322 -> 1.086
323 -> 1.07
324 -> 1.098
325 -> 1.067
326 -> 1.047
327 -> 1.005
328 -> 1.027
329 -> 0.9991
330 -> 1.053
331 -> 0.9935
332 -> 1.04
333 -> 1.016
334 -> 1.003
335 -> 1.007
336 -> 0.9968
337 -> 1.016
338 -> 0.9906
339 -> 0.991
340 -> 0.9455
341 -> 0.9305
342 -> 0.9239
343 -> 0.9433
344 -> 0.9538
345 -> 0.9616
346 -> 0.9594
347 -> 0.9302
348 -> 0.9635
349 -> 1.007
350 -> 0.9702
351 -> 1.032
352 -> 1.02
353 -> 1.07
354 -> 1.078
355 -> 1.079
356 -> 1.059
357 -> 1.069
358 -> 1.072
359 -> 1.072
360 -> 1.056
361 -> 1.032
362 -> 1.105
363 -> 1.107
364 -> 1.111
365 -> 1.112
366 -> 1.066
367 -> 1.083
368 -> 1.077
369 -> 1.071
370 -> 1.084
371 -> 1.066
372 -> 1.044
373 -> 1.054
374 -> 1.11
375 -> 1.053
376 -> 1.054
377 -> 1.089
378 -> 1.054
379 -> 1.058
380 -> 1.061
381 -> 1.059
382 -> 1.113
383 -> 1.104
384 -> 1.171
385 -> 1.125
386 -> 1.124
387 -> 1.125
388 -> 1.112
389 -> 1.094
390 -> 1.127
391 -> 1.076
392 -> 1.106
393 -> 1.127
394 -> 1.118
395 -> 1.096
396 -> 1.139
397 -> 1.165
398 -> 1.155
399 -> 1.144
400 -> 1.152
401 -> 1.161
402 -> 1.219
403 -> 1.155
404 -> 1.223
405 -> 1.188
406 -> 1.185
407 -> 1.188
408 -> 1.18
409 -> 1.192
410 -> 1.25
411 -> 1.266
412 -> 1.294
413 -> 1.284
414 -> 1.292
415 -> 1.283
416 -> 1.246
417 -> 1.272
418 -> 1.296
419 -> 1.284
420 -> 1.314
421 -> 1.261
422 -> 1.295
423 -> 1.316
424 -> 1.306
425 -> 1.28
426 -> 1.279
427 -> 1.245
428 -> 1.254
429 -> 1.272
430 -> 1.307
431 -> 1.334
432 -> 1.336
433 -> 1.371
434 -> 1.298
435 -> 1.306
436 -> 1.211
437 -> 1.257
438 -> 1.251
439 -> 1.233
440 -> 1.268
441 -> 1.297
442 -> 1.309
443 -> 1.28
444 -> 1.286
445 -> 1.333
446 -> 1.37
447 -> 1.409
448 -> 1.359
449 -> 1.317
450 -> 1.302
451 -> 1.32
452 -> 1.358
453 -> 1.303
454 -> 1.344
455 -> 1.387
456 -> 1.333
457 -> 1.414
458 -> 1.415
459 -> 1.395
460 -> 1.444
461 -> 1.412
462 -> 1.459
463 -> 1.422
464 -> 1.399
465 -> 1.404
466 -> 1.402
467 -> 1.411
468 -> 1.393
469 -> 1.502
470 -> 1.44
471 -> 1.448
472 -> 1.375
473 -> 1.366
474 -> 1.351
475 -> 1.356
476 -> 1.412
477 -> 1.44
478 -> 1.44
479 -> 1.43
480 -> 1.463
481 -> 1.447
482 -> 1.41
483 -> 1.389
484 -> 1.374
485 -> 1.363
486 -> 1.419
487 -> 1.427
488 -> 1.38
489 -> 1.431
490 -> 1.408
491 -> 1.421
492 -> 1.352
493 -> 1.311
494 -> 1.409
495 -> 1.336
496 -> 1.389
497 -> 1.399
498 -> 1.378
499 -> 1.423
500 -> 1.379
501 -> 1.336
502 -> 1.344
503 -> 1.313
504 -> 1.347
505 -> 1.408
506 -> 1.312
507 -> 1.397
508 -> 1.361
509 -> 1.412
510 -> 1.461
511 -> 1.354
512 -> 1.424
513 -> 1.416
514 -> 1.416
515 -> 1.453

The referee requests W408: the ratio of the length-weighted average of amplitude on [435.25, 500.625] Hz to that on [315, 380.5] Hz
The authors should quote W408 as 1.33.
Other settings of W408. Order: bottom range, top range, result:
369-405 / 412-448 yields 1.16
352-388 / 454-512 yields 1.29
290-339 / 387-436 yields 1.26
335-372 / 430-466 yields 1.31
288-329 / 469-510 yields 1.45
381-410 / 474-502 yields 1.22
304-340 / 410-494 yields 1.35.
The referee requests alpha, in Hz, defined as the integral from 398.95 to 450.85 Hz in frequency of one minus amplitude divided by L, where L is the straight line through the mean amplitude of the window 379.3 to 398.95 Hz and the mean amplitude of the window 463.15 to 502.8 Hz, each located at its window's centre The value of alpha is -2.0 Hz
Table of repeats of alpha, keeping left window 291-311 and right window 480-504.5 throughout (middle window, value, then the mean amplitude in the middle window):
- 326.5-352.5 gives 0.6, 0.988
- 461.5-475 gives -0.9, 1.41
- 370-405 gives 0.5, 1.11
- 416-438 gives -1.1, 1.29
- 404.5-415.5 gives -0.5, 1.24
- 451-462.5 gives -0.8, 1.38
